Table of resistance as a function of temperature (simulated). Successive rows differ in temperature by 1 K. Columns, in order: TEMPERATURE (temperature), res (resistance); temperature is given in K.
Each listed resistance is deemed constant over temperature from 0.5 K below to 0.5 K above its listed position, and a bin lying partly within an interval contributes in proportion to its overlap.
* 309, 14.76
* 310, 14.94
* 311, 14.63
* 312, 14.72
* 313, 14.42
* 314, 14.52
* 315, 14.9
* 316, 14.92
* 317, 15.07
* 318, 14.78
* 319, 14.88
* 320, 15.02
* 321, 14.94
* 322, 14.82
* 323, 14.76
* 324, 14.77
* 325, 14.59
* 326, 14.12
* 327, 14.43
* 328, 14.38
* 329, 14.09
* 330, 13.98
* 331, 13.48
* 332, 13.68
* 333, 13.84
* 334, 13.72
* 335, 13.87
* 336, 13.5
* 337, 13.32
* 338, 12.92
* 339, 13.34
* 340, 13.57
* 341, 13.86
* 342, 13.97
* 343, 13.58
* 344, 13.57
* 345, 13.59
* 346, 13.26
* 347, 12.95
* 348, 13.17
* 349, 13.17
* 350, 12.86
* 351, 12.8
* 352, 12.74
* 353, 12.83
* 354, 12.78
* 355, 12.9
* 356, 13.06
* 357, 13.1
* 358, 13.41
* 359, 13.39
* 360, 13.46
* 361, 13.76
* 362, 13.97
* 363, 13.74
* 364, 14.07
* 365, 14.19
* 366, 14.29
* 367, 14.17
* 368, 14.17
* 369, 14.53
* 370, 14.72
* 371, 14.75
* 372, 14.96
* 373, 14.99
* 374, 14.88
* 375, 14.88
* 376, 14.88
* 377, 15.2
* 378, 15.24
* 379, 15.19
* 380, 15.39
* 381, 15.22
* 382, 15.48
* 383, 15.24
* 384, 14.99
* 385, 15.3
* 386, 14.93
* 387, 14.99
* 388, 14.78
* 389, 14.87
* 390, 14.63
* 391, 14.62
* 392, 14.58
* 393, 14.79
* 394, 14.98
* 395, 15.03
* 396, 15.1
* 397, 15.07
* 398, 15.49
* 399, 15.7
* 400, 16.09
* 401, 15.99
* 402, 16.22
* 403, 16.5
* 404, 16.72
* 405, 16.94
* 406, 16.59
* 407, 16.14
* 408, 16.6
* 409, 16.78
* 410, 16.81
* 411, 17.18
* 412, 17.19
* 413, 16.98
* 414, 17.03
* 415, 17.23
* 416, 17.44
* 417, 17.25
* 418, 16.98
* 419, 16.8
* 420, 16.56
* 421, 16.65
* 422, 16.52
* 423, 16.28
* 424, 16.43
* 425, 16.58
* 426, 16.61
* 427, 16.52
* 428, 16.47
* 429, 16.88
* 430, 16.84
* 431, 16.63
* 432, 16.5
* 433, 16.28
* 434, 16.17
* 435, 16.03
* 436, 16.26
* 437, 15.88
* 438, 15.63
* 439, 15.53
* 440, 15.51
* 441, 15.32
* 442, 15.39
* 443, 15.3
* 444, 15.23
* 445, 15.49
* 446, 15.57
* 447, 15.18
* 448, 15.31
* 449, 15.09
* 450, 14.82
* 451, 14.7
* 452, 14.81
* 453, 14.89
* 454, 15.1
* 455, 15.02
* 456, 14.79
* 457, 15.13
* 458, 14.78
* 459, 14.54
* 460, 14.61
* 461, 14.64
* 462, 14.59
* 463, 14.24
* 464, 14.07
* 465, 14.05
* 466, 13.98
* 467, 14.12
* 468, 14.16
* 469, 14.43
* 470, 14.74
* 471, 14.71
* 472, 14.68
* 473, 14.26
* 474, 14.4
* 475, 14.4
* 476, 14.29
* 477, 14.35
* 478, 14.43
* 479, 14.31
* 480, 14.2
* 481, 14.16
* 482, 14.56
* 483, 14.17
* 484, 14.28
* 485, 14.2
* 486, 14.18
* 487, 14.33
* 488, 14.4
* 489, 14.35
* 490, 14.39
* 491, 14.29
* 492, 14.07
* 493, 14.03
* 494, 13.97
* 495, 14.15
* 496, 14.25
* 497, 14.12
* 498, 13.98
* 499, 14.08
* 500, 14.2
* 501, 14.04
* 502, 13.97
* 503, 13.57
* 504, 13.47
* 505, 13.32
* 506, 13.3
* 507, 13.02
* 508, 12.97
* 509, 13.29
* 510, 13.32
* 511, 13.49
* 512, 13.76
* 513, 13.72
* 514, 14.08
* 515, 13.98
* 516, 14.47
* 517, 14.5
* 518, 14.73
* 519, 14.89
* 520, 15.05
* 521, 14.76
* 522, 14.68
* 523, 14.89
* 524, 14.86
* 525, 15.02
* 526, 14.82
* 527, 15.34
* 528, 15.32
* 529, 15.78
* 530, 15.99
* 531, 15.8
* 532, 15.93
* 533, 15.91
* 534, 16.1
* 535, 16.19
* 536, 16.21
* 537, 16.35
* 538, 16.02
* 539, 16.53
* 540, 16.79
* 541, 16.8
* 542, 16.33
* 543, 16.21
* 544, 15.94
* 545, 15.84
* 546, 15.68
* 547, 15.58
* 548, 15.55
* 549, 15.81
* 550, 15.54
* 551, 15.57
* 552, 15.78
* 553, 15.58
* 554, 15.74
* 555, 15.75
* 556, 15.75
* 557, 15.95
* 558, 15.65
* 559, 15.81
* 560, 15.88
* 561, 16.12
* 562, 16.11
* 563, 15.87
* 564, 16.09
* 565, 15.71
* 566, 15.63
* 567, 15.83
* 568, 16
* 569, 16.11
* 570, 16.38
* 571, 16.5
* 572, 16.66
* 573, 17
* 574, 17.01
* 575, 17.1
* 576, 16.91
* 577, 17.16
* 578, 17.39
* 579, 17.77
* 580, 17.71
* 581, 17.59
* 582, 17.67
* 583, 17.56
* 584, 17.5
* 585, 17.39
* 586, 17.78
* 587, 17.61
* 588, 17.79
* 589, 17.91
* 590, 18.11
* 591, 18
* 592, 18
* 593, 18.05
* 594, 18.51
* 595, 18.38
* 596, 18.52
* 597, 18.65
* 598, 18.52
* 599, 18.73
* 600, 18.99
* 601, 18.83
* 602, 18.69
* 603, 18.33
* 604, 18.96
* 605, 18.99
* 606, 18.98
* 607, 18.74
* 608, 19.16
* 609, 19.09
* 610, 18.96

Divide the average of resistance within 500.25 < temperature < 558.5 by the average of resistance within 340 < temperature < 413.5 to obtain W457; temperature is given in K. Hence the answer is 1.0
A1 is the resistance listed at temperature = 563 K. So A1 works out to 15.87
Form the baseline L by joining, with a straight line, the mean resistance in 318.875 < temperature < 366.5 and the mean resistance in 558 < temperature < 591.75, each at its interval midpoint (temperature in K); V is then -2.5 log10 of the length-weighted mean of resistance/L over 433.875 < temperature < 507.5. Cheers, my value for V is 0.06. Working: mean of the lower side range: 13.7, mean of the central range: 14.6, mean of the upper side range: 16.9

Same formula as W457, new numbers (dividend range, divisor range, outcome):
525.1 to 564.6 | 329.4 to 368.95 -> 1.18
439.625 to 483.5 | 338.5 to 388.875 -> 1.04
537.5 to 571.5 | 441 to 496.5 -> 1.10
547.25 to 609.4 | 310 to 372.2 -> 1.23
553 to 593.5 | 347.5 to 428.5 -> 1.10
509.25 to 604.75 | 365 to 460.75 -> 1.04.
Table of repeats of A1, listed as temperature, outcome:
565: 15.71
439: 15.53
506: 13.3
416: 17.44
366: 14.29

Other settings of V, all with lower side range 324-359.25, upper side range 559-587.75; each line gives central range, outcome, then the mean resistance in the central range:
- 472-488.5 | 0.08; 14.3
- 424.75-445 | -0.09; 16.1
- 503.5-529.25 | 0.12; 14.2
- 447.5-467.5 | 0.03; 14.7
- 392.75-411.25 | -0.12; 16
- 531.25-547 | 0.01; 16.2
